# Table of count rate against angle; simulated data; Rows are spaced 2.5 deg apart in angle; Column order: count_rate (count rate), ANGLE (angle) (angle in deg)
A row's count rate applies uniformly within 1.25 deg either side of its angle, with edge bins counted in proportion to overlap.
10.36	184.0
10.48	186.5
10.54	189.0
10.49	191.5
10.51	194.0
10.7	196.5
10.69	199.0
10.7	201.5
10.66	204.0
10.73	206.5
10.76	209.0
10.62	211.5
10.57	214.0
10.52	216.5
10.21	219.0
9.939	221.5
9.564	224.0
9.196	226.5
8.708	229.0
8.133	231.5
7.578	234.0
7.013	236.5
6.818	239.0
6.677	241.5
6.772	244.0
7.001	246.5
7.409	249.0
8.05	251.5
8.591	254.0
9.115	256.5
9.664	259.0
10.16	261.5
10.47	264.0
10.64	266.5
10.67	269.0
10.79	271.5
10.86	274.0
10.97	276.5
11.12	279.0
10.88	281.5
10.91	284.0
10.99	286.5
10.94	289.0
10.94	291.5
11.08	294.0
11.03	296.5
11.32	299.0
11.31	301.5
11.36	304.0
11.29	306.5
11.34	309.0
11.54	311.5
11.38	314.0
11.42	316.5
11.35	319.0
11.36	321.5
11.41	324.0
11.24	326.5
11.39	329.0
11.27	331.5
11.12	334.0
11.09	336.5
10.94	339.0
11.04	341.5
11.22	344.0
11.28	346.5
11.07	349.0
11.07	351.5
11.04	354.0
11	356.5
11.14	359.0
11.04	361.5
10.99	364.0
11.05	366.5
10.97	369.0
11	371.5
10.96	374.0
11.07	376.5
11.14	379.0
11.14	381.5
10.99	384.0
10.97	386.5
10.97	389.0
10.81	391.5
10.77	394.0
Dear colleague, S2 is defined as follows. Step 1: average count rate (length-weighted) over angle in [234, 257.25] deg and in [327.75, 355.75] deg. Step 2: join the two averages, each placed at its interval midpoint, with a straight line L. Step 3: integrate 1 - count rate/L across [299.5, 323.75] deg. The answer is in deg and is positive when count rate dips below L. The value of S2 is -3.4 deg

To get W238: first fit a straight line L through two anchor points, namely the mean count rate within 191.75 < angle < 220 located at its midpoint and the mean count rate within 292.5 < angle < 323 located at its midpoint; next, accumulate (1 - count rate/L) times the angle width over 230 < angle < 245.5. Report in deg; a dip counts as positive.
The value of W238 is 5.2 deg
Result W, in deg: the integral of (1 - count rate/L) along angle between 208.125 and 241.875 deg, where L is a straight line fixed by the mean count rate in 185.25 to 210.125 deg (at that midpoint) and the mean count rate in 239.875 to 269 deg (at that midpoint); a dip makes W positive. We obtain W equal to 2.28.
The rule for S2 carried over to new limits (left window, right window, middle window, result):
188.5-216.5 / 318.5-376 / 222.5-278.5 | 9.90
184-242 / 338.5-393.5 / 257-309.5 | -2.77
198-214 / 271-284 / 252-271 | 1.77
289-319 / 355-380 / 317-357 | -0.16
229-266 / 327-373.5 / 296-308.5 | -1.99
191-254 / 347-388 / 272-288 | -1.67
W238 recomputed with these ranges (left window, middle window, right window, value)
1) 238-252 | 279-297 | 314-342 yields -3.40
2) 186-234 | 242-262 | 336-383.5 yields 4.19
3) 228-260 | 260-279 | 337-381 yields -4.80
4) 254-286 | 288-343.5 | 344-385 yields -2.51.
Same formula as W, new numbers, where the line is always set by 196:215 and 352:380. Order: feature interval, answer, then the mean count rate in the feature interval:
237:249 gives 4.32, 6.89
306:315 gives -0.40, 11.4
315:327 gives -0.47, 11.4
